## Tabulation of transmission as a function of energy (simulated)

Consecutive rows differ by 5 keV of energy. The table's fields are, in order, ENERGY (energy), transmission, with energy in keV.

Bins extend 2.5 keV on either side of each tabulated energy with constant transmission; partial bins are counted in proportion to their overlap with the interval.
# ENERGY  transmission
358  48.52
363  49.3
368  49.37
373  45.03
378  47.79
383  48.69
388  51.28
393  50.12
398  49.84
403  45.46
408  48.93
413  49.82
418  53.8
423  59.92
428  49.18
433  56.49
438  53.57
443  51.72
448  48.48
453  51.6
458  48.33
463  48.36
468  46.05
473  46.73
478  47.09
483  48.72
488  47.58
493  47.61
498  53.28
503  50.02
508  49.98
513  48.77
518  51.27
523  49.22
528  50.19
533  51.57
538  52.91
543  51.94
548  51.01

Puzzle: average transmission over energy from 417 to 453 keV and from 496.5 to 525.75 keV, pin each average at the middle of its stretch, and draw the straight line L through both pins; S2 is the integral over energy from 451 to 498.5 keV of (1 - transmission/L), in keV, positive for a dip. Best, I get 3.1 keV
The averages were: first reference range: 53.2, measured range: 48.3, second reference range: 50.3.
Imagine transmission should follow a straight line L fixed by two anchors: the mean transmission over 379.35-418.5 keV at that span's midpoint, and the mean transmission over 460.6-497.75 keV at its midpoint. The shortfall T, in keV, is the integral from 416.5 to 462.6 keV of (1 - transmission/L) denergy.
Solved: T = -3.5 keV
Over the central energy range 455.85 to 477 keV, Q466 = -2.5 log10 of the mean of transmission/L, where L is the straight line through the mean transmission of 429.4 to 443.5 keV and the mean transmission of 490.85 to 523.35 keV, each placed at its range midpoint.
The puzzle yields 0.11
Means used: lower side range 53.9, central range 47.3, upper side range 50.1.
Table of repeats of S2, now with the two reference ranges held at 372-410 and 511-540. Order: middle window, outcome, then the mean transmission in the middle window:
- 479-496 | 0.7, 48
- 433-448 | -1.0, 52.6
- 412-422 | -0.9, 53.3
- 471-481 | 0.6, 47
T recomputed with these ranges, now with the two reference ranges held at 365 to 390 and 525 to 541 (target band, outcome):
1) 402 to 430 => -1.34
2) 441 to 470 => 0.49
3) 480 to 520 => 0.97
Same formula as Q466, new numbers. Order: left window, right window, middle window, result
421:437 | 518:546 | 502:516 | 0.051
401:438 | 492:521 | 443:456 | 0.026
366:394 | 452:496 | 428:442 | -0.115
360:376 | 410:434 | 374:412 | 0.038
